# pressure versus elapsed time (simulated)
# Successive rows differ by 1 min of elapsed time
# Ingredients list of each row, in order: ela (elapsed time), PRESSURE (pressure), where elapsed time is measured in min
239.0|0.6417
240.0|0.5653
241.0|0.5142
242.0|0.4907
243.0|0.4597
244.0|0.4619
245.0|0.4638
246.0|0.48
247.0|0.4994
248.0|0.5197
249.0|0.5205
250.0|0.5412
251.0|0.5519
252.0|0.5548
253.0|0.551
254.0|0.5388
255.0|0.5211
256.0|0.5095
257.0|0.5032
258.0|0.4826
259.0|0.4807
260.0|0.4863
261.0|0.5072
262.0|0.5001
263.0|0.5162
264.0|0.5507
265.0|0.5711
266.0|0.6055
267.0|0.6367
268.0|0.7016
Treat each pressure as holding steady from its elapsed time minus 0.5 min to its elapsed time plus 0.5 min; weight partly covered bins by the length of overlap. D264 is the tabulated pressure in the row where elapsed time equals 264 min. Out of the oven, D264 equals 0.5507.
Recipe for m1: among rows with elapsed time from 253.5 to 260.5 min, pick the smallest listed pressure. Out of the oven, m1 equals 0.4807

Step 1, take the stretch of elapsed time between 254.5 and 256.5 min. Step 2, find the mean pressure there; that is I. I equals 0.515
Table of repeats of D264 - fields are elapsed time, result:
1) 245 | 0.4638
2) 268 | 0.7016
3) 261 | 0.5072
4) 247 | 0.4994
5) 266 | 0.6055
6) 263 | 0.5162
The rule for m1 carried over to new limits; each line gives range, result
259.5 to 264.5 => 0.4863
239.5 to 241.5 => 0.5142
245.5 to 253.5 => 0.48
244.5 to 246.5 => 0.4638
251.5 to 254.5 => 0.5388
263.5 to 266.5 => 0.5507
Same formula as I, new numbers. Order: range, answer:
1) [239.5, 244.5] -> 0.498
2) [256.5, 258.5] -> 0.493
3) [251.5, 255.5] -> 0.541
